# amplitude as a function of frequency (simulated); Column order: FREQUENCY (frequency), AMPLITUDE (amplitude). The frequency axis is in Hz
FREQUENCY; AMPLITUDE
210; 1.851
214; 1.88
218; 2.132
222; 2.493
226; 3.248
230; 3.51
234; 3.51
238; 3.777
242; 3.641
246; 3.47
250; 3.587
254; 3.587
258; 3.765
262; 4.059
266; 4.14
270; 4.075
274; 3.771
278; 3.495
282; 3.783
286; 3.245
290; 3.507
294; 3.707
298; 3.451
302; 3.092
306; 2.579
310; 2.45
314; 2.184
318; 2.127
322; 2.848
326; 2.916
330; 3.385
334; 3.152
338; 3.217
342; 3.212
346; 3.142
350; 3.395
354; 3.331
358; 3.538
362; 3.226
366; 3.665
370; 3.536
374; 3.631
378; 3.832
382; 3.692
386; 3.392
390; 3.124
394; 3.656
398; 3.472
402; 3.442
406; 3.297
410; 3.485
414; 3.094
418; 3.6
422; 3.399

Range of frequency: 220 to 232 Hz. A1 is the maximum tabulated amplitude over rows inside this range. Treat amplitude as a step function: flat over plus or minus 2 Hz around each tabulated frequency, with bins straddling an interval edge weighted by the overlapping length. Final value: 3.51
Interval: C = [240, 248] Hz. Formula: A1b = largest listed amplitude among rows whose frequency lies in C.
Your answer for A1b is 3.641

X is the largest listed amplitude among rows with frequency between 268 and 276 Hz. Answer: 4.075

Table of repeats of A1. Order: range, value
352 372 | 3.665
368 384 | 3.832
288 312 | 3.707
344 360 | 3.538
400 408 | 3.442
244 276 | 4.14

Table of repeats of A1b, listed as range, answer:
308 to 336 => 3.385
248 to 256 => 3.587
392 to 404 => 3.656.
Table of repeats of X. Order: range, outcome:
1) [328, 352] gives 3.395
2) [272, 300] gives 3.783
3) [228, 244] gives 3.777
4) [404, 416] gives 3.485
